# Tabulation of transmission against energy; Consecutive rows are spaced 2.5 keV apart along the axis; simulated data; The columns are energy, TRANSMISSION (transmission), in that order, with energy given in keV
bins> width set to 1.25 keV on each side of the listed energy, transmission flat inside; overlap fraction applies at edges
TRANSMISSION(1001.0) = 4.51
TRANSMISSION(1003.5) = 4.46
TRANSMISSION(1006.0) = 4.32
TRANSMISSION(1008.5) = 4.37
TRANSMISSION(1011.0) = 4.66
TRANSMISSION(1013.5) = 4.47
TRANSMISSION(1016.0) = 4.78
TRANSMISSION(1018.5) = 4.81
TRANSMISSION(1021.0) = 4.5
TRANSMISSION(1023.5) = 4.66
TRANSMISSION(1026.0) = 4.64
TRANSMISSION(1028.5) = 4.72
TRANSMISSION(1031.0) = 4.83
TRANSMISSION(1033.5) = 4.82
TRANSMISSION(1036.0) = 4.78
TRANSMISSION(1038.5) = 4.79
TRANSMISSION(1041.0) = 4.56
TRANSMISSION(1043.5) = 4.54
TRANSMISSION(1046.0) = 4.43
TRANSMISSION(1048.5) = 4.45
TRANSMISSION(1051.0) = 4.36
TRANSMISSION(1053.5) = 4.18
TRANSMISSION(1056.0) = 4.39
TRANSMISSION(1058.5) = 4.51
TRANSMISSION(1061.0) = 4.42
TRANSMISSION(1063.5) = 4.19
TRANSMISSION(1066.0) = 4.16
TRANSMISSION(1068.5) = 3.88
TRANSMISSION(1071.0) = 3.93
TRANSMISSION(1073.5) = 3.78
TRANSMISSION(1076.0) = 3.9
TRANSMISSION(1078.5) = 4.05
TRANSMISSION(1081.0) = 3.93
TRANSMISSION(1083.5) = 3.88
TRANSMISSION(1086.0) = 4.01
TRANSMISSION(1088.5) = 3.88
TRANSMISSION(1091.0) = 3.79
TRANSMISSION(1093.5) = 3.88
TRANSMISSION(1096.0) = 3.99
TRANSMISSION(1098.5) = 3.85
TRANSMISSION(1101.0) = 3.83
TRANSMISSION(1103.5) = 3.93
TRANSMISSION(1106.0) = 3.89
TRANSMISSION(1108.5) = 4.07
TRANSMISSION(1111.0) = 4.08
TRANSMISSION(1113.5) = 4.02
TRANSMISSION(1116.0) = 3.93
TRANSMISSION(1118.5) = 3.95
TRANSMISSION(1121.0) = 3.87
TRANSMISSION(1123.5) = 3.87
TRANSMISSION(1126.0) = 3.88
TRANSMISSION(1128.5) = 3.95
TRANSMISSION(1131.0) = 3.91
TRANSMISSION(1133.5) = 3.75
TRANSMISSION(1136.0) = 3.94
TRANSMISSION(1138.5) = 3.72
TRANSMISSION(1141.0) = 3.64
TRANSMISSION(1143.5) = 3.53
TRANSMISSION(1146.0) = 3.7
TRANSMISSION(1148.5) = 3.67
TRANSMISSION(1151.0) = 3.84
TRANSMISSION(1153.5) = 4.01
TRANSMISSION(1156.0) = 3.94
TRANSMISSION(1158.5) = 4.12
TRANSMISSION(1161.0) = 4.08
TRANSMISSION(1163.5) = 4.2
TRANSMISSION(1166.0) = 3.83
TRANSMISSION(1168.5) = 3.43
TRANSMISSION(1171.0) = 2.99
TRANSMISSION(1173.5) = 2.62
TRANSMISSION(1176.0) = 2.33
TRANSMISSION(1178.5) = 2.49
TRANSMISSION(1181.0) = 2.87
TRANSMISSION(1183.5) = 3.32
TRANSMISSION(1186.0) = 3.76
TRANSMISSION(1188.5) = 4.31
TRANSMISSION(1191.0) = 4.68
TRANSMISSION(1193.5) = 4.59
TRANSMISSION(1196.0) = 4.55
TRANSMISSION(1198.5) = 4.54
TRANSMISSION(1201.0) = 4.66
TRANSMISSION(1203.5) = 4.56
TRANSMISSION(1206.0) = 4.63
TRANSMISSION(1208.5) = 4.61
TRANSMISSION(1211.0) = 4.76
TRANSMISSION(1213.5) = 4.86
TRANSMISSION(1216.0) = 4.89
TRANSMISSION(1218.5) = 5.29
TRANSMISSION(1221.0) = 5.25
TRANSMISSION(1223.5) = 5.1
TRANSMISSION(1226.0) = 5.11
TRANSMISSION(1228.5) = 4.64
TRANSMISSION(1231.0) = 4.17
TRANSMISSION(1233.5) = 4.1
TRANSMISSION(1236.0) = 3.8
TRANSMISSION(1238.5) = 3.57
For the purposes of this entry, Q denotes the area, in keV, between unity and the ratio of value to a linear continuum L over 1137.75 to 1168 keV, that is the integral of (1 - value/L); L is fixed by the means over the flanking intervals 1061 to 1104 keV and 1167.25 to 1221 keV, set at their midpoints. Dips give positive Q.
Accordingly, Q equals 1.3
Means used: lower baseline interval 3.95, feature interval 3.85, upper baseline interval 4.06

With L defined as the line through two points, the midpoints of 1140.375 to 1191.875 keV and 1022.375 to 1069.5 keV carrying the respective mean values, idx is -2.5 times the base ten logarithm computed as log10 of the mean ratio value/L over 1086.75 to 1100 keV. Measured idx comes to 0.07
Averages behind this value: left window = 4.49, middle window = 3.88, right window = 3.58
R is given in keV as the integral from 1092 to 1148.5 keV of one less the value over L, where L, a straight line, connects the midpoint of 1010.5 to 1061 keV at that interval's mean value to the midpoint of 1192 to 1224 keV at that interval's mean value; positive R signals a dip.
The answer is 9.85 keV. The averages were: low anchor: 4.59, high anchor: 4.78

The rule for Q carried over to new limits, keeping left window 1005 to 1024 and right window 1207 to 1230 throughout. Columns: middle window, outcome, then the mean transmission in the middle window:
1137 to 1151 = 3.29 keV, 3.67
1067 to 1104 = 6.26 keV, 3.9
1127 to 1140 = 2.53 keV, 3.85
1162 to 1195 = 9.21 keV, 3.51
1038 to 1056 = 0.68 keV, 4.45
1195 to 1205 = 0.66 keV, 4.58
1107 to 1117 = 1.52 keV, 4.02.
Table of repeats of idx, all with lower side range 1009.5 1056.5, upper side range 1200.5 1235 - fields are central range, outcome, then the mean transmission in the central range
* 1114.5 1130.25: 0.19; 3.91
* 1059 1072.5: 0.12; 4.13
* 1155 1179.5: 0.35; 3.41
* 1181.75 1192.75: 0.18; 3.99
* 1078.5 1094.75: 0.19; 3.91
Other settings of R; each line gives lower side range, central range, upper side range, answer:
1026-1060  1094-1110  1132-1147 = 0.5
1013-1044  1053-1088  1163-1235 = 3.7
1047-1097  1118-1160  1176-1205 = 1.8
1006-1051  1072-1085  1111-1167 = 1.1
